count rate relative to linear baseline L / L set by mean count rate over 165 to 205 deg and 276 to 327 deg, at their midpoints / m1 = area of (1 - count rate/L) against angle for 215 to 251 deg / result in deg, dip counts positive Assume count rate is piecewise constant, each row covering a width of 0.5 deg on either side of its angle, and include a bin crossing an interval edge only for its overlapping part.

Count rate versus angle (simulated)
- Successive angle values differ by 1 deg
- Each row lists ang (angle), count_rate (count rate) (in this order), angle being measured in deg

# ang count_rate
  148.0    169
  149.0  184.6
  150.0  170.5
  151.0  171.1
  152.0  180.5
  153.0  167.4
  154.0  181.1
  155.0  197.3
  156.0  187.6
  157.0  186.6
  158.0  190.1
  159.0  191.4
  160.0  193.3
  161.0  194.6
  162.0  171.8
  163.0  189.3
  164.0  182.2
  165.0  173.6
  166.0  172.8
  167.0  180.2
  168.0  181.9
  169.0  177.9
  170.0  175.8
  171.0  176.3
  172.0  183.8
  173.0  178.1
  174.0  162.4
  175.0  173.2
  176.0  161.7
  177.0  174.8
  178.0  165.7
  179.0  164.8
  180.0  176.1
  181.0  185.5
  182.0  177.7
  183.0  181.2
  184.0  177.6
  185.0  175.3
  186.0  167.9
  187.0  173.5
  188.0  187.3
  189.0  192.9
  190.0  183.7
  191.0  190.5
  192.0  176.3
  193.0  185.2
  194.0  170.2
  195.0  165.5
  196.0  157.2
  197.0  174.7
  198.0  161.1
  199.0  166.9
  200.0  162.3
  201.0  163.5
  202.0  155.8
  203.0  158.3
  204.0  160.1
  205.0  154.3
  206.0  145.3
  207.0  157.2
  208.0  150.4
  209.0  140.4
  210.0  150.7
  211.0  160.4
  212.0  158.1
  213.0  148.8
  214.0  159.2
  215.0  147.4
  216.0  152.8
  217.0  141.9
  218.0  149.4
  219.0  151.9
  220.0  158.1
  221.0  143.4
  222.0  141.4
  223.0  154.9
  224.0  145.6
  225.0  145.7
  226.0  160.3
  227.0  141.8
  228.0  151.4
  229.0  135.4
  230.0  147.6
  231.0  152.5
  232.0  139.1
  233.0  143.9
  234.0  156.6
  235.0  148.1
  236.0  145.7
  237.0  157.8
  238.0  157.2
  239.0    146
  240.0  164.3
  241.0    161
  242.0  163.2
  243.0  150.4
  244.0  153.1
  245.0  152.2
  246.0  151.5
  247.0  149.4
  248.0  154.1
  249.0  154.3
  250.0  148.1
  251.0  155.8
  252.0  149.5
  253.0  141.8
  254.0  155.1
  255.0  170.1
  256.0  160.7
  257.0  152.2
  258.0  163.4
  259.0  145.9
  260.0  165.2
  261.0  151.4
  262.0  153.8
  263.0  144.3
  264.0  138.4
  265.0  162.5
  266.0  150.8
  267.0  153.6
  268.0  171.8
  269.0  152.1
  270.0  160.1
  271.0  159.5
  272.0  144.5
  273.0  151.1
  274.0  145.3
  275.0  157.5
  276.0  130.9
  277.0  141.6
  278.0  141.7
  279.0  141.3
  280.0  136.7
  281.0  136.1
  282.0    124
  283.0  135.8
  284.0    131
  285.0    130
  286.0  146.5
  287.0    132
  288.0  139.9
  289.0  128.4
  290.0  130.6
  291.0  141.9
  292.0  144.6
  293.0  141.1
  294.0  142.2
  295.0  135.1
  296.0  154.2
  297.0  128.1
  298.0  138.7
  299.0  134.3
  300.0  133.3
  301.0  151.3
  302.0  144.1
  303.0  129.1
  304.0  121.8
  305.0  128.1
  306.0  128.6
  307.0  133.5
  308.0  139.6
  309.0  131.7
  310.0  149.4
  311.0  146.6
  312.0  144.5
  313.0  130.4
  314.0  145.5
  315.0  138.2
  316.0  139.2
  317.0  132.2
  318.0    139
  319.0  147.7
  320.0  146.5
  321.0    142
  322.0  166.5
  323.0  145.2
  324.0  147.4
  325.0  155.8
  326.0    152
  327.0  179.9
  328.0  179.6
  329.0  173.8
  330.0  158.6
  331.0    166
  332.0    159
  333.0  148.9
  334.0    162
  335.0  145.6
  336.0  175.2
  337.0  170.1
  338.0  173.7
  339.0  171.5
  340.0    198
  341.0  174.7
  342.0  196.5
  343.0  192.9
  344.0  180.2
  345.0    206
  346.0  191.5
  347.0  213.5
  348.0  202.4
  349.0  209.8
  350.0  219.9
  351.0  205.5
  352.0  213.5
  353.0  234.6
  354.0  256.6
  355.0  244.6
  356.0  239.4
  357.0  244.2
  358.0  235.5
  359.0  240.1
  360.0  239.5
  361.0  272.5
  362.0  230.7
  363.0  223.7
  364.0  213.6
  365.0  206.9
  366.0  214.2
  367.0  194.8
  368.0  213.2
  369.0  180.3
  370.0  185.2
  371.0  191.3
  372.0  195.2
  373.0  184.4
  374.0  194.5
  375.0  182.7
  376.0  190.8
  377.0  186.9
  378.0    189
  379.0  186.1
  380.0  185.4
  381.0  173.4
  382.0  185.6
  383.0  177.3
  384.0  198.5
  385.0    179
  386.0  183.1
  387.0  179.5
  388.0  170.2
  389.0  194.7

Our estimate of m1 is 1.9 deg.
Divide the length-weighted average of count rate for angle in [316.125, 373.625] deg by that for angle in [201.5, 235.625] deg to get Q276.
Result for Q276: 1.3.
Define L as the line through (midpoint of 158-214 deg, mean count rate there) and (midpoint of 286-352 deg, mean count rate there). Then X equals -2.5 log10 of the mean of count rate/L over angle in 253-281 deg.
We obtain 0.08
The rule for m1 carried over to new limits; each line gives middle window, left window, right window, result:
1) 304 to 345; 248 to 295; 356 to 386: 4.95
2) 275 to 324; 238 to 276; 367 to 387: 8.02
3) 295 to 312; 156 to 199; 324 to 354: 4.21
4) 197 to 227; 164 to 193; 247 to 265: 2.40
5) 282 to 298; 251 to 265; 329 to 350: 2.65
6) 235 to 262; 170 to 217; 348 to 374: 4.34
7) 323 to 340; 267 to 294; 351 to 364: 3.40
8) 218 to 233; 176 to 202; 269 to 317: 1.29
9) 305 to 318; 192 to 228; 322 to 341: 2.03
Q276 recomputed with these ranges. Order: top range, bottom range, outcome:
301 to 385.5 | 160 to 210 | 1.05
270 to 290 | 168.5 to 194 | 0.79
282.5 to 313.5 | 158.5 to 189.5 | 0.77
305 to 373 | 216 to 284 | 1.21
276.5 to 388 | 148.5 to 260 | 1.04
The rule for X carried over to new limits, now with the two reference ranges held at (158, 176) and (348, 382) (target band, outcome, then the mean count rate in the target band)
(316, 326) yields 0.36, 147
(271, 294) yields 0.38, 139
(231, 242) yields 0.24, 153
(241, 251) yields 0.24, 153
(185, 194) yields 0.01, 181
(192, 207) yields 0.14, 163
